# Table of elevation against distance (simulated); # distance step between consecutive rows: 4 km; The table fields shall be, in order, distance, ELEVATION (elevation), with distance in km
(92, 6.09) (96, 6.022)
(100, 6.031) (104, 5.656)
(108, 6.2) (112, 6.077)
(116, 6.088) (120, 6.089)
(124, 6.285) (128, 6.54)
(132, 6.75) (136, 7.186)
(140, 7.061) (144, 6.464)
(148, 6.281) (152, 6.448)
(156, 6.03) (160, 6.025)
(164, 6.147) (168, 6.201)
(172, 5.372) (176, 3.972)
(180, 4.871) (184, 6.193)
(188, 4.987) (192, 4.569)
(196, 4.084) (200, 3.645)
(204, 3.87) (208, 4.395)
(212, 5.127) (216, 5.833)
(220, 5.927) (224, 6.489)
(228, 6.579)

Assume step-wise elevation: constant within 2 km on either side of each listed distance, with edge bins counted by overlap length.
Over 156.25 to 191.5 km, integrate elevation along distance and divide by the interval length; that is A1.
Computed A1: 5.46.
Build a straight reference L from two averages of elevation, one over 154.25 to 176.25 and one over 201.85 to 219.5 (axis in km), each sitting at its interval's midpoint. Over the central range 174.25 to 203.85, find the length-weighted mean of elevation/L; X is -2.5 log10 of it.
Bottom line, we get 0.16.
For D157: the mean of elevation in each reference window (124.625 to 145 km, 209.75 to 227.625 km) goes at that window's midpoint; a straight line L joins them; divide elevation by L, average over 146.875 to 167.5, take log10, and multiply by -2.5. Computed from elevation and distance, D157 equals 0.06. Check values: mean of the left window 6.78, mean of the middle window 6.18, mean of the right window 5.89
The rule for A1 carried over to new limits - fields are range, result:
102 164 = 6.34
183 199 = 4.8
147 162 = 6.19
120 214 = 5.6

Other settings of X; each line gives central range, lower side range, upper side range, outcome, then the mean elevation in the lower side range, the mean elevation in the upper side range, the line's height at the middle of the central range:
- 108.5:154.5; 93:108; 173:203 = -0.18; 5.96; 4.62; 5.48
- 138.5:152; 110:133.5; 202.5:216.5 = -0.12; 6.3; 4.73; 5.88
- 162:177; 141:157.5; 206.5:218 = 0.09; 6.36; 5.15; 5.97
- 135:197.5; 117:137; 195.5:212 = -0.08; 6.52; 4.13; 5.29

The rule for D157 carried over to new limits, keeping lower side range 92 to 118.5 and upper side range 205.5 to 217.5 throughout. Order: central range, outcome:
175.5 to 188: 0.036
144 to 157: -0.128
